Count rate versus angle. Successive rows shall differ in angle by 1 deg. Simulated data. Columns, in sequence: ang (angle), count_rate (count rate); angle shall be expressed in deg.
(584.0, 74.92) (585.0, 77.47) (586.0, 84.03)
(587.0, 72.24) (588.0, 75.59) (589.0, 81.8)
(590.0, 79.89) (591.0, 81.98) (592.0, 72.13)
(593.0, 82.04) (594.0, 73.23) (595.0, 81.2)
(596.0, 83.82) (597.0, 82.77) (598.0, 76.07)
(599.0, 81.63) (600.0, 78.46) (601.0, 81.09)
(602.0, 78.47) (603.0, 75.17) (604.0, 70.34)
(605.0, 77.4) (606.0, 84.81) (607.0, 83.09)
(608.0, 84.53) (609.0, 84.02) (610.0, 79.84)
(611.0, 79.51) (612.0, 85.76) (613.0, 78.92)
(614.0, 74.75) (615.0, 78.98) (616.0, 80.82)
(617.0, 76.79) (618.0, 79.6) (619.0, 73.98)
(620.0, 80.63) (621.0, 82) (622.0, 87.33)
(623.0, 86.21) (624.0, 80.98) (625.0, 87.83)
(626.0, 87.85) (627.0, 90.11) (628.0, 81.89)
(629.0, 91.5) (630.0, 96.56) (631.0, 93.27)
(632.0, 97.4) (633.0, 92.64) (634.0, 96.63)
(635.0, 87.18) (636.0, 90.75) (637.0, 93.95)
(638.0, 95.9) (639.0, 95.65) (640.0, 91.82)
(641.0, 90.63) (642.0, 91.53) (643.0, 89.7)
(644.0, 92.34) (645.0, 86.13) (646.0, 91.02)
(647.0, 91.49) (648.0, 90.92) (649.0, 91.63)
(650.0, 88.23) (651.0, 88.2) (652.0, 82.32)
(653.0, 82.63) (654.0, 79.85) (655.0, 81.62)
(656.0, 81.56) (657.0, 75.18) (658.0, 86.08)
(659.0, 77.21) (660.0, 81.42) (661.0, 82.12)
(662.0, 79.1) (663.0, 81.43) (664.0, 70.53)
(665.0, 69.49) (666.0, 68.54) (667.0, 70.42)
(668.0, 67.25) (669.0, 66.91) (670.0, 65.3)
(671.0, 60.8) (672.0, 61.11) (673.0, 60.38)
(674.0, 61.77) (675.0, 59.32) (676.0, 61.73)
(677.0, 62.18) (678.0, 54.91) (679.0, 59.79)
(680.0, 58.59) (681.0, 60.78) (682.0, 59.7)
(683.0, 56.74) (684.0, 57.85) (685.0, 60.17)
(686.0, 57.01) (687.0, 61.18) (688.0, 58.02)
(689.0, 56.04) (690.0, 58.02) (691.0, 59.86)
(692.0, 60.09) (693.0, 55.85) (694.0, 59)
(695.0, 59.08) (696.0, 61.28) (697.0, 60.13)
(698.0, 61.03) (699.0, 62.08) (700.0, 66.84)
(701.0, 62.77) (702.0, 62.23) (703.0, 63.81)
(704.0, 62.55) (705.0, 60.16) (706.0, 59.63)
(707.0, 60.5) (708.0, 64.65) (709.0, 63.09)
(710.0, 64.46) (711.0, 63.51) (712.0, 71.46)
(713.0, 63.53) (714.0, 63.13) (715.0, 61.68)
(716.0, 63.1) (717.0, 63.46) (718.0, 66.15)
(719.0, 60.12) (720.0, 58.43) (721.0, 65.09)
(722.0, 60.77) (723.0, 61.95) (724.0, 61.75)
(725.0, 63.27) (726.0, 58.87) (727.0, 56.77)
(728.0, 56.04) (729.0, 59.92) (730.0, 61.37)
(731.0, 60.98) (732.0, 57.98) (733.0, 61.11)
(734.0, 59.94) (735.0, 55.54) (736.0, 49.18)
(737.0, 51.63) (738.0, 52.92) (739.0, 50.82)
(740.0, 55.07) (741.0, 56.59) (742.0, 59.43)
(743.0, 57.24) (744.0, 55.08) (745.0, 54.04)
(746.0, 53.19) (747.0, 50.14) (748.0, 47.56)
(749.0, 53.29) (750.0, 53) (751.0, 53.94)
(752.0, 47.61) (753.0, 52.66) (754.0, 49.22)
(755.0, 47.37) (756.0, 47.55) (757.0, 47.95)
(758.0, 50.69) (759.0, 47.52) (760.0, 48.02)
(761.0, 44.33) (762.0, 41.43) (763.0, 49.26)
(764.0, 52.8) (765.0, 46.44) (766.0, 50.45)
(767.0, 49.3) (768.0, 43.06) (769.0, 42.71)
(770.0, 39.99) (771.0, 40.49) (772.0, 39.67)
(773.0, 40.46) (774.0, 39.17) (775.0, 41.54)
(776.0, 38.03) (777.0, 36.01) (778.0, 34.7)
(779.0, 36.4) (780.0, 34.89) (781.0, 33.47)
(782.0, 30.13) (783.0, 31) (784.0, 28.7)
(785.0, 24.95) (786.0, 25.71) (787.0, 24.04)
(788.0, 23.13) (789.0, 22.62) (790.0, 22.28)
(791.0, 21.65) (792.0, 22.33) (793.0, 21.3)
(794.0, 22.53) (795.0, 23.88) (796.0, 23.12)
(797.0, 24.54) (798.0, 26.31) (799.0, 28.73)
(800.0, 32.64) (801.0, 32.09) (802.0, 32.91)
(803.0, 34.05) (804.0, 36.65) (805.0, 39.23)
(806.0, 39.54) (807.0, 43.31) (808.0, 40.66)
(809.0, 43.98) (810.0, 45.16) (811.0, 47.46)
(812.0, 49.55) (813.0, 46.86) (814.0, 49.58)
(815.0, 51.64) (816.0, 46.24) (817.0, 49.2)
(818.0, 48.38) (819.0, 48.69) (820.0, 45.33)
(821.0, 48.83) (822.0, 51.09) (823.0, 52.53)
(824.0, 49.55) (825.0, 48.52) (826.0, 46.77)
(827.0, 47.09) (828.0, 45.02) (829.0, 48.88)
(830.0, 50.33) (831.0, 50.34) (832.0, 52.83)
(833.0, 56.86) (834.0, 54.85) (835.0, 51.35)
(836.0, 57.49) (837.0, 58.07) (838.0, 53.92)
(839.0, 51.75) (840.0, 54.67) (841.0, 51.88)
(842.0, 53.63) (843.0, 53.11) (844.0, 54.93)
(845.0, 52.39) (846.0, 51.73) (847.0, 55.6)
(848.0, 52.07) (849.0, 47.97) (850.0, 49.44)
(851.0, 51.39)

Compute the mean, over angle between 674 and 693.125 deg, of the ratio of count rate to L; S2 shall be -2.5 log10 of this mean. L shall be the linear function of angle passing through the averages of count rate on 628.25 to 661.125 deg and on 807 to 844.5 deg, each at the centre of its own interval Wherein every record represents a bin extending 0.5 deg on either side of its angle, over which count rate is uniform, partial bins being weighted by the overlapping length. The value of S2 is 0.34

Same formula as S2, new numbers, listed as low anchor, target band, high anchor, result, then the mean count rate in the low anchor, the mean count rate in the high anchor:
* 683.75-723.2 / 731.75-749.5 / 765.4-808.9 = -0.116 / 61.5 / 33.1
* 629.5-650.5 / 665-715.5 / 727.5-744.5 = 0.185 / 92.2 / 56.5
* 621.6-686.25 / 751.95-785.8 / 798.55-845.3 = 0.348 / 78.8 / 47.4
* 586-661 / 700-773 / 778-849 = 0.068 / 84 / 41.6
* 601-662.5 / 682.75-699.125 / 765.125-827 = 0.154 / 85.1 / 37.6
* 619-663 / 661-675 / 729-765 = 0.156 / 87.4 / 52.5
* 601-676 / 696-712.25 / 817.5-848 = 0.140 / 81.7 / 51.6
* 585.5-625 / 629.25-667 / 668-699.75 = -0.241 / 79.9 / 60.1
